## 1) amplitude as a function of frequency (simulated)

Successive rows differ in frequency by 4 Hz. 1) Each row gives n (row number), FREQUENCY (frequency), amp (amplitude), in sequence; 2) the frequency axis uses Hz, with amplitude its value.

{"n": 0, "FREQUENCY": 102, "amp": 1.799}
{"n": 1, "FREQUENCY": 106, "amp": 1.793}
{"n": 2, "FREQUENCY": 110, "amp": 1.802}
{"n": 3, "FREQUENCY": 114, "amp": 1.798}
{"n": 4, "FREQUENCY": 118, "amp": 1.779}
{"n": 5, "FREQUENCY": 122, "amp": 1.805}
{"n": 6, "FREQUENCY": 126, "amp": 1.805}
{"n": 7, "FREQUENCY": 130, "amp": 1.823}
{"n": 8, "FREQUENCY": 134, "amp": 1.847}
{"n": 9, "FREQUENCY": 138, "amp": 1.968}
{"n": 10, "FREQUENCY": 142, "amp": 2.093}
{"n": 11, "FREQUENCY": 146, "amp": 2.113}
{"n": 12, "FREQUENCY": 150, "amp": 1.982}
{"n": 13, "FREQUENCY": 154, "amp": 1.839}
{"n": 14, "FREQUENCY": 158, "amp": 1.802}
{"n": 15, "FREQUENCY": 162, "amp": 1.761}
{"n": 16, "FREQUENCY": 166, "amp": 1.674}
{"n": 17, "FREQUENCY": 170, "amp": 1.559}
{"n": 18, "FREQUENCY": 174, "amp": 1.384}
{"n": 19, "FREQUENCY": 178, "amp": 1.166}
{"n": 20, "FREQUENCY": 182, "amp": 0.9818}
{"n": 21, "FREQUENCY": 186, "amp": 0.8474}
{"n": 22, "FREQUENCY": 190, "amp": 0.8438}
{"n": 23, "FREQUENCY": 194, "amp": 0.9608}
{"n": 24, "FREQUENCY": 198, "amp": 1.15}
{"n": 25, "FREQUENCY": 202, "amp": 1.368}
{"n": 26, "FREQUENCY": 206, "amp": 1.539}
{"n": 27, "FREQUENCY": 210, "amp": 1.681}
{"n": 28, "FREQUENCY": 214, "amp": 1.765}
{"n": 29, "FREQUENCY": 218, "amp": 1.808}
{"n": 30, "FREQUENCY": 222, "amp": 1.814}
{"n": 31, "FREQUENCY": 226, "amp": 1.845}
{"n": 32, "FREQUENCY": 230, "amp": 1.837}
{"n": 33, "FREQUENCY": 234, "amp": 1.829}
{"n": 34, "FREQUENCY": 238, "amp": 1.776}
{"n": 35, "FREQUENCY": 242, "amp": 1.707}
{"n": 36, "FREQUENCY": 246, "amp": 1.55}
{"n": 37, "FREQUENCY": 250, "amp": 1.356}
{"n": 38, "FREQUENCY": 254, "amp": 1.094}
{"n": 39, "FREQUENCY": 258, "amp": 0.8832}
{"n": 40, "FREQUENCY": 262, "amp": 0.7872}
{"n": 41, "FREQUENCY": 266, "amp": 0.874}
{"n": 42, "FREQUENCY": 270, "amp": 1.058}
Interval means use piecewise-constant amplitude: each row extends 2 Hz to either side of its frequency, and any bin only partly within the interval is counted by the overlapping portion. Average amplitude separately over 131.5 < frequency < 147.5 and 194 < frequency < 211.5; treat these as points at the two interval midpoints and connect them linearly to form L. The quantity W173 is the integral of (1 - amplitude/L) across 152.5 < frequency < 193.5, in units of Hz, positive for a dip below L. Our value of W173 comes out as 7.9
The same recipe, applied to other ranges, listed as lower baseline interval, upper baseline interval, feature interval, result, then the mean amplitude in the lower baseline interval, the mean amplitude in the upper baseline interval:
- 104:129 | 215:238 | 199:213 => 2.29 Hz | 1.8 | 1.82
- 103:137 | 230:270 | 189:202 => 4.03 Hz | 1.81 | 1.33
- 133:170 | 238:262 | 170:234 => 5.85 Hz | 1.88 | 1.31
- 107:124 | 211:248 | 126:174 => -1.35 Hz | 1.8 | 1.77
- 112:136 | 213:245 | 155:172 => 0.90 Hz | 1.81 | 1.79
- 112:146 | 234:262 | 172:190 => 6.47 Hz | 1.88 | 1.38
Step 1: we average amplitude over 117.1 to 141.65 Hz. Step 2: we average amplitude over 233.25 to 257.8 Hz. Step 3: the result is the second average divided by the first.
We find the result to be 0.8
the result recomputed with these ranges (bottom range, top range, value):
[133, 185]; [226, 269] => 0.82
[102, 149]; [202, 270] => 0.80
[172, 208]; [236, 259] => 1.24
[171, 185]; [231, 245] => 1.49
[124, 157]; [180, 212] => 0.61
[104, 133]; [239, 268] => 0.67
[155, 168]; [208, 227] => 1.02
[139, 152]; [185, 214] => 0.61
